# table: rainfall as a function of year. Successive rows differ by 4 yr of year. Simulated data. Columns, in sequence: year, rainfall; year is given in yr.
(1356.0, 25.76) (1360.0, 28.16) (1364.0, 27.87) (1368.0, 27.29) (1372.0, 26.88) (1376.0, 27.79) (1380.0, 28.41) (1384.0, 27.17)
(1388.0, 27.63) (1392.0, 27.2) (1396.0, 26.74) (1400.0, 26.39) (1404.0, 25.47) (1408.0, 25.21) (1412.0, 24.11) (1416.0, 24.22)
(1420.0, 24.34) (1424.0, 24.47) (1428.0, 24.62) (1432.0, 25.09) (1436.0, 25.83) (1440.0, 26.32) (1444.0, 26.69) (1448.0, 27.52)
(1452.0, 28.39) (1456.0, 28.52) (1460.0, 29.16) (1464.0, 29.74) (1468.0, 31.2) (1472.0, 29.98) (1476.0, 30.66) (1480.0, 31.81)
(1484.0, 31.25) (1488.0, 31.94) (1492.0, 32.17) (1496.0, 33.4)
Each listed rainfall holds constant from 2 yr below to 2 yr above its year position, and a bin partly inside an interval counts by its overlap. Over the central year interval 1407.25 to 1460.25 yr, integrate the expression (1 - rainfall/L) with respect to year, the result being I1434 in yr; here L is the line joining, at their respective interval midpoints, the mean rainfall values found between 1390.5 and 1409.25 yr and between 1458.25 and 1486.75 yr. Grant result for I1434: 4.4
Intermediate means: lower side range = 26.2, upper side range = 30.6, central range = 26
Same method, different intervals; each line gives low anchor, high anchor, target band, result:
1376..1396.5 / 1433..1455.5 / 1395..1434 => 3.2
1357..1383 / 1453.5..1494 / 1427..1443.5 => 2.2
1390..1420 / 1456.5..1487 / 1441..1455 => 0.6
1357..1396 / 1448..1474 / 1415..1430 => 2.1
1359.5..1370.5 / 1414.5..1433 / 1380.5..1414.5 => -0.5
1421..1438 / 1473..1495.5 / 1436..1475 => -0.5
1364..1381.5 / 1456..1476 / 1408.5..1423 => 2.2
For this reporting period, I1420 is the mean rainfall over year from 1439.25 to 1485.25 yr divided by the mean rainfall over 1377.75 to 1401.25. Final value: 1.1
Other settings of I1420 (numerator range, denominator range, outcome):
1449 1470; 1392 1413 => 1.14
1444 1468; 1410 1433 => 1.17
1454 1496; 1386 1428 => 1.21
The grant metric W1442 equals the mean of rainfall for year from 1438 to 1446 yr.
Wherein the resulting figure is 26.5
